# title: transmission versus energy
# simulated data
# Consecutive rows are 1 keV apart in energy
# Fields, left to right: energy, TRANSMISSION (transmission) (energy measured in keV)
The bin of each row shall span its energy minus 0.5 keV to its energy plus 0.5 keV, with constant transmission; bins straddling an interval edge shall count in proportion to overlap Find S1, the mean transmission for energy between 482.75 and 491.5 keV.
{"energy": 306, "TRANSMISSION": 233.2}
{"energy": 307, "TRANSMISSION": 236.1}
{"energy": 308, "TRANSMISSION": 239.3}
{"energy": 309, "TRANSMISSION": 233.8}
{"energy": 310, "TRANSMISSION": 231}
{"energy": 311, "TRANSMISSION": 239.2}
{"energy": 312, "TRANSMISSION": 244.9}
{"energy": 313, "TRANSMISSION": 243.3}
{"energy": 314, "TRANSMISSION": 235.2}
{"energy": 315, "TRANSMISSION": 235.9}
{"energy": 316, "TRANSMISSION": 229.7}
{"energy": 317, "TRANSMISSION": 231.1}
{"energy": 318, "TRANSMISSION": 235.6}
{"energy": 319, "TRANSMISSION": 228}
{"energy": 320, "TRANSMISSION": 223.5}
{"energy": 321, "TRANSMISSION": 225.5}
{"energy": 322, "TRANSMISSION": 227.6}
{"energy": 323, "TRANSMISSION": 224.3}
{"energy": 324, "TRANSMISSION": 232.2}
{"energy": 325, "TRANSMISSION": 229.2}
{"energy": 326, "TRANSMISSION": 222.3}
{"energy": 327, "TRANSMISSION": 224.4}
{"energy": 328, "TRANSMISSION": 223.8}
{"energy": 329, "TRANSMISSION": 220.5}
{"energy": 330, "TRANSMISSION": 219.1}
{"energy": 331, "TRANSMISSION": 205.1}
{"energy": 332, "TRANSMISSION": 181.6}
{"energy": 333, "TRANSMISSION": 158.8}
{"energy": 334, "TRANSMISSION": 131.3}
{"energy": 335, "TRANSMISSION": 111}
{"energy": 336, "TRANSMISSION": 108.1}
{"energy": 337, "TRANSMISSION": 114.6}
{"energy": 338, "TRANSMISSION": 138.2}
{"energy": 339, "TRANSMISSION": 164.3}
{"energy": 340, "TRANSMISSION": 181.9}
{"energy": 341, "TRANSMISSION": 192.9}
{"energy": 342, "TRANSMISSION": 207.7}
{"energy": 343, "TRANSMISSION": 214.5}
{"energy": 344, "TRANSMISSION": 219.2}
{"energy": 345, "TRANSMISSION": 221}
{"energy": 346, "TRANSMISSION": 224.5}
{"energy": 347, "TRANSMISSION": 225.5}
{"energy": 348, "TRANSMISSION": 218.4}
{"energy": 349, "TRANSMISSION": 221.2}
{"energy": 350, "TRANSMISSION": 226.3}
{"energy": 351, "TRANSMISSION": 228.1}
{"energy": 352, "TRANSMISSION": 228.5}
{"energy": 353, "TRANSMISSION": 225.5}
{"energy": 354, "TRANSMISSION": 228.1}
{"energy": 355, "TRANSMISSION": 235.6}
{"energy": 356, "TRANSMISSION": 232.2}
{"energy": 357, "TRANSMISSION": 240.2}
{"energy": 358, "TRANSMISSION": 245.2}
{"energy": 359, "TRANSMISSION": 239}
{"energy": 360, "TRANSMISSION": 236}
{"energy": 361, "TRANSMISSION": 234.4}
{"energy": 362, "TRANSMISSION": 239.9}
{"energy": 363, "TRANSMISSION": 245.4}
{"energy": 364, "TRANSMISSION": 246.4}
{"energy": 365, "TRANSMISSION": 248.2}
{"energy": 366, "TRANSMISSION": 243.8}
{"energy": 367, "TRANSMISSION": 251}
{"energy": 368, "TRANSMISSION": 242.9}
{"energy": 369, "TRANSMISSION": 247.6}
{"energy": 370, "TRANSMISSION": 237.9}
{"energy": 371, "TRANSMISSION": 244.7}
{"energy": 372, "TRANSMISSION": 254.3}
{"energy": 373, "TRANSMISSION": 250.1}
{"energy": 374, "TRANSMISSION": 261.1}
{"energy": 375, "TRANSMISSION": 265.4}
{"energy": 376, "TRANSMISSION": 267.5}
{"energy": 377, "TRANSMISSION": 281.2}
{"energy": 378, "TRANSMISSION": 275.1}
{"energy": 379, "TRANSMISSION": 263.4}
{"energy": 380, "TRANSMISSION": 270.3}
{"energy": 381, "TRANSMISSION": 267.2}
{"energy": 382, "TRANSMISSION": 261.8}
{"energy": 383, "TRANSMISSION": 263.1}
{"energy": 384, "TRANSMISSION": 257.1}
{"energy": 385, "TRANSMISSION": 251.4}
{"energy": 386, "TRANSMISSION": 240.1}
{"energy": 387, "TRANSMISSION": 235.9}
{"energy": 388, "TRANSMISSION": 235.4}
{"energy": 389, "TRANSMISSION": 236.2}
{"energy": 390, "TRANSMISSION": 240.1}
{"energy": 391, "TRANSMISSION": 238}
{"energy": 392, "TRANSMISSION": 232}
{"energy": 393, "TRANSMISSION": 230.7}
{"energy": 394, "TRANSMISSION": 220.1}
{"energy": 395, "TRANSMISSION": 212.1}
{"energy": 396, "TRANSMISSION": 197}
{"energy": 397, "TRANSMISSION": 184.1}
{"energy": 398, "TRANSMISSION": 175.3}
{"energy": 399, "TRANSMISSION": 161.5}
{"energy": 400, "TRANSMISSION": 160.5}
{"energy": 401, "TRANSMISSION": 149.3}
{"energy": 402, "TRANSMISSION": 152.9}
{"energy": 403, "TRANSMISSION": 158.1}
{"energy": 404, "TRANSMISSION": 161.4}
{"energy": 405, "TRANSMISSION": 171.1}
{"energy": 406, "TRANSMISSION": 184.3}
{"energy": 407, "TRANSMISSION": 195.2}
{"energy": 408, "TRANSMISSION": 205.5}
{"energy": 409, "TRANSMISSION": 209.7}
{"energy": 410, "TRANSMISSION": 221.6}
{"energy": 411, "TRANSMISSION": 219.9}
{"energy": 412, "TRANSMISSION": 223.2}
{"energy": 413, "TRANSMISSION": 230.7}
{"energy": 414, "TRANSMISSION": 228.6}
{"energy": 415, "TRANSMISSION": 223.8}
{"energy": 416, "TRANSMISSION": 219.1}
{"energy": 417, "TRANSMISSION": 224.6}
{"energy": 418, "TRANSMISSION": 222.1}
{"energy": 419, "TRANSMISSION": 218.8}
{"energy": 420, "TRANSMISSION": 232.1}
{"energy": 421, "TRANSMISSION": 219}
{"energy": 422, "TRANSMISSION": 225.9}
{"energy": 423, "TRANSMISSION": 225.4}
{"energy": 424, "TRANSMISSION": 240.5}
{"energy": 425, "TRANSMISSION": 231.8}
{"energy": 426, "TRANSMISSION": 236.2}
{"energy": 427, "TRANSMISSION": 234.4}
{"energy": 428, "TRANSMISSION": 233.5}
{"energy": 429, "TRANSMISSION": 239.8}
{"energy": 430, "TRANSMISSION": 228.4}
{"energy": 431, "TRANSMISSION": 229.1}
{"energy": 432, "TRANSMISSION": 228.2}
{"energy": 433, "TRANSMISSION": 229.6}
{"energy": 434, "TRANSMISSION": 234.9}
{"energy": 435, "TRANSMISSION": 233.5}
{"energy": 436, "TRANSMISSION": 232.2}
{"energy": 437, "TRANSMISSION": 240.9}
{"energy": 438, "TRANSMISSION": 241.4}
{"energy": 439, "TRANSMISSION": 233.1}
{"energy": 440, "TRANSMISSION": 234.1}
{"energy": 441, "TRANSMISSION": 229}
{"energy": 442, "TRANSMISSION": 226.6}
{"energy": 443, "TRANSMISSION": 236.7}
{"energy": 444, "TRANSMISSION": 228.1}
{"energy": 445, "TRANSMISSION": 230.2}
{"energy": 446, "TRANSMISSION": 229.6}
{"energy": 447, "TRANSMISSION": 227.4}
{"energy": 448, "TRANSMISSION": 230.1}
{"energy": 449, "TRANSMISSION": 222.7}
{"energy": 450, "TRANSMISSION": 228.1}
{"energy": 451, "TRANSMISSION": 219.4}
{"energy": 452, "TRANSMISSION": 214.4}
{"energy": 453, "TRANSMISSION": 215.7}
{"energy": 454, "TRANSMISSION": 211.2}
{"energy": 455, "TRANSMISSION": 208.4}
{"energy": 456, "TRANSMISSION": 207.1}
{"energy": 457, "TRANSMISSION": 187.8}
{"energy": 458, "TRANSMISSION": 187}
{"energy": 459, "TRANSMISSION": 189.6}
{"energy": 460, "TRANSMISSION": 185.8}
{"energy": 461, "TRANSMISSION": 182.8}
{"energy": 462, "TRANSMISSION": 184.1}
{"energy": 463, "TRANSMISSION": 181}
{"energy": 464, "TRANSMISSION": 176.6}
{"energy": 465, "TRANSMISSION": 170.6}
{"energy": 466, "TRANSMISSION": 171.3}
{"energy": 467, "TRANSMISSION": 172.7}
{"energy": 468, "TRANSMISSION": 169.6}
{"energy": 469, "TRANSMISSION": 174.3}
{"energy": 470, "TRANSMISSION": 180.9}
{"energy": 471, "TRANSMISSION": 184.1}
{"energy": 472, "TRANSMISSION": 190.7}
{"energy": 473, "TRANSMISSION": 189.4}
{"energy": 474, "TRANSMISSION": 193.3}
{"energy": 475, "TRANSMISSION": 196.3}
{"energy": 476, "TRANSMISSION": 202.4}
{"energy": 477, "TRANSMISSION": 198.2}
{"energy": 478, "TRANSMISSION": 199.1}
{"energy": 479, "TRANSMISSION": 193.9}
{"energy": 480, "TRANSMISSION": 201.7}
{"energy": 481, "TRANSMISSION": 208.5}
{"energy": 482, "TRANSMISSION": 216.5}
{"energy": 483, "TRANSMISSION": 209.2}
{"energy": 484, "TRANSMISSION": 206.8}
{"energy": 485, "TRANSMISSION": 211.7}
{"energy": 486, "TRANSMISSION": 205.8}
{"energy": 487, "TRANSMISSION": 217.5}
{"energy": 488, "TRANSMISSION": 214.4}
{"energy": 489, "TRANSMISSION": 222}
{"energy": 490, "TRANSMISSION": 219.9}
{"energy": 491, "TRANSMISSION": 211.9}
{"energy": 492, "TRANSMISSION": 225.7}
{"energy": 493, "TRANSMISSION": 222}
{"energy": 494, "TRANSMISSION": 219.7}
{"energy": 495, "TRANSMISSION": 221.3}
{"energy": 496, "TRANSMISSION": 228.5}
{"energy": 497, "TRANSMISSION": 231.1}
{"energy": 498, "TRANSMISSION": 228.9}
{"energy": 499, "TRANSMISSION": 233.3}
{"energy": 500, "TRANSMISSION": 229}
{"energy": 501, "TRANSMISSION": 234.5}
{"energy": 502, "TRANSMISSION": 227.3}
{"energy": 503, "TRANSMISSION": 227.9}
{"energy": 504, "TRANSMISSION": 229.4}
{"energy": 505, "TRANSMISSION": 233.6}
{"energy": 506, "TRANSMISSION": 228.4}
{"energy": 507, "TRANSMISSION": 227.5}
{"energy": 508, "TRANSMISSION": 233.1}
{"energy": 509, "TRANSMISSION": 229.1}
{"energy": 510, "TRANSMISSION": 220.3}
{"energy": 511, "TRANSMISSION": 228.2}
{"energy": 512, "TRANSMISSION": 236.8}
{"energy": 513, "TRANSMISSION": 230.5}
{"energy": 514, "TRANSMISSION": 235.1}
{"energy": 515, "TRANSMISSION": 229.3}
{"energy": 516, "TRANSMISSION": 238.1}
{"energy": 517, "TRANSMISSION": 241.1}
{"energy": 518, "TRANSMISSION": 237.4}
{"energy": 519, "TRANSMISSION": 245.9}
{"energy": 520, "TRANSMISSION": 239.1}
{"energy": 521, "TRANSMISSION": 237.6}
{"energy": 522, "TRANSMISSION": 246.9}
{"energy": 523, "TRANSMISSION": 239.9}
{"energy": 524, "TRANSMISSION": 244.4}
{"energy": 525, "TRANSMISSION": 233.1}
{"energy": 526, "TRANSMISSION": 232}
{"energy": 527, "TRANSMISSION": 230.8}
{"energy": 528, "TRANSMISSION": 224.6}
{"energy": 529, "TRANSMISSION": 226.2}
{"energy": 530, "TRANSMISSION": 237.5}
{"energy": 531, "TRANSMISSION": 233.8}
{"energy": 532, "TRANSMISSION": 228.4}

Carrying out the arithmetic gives 213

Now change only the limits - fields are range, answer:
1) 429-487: 208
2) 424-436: 233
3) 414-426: 226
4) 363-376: 250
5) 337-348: 196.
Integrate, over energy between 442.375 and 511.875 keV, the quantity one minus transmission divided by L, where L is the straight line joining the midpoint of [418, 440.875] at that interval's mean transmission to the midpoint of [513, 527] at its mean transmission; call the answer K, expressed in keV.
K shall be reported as 7.4 keV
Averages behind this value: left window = 232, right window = 238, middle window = 210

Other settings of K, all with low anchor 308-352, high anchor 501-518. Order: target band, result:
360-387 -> -4.95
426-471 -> 2.21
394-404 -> 1.99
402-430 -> 0.56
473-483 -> 1.16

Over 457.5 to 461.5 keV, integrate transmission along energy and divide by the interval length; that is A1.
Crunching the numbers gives 186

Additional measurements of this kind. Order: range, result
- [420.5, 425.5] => 229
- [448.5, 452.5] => 221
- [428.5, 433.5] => 231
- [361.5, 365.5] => 245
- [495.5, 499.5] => 230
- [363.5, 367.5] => 247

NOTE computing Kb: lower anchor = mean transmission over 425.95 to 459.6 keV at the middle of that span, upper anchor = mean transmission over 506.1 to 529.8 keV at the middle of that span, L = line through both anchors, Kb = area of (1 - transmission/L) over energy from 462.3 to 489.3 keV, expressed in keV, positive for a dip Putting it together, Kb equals 4.0 keV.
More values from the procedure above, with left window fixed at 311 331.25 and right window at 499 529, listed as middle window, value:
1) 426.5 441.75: -0.1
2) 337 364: 1.3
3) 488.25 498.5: 0.4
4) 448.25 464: 2.1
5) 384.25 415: 3.3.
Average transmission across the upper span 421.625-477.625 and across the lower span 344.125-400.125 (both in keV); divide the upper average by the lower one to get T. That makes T 0.9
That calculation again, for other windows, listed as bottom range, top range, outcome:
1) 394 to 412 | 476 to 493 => 1.13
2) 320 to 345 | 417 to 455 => 1.19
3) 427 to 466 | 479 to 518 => 1.03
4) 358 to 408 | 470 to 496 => 0.91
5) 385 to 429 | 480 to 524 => 1.07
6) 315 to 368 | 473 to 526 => 1.04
